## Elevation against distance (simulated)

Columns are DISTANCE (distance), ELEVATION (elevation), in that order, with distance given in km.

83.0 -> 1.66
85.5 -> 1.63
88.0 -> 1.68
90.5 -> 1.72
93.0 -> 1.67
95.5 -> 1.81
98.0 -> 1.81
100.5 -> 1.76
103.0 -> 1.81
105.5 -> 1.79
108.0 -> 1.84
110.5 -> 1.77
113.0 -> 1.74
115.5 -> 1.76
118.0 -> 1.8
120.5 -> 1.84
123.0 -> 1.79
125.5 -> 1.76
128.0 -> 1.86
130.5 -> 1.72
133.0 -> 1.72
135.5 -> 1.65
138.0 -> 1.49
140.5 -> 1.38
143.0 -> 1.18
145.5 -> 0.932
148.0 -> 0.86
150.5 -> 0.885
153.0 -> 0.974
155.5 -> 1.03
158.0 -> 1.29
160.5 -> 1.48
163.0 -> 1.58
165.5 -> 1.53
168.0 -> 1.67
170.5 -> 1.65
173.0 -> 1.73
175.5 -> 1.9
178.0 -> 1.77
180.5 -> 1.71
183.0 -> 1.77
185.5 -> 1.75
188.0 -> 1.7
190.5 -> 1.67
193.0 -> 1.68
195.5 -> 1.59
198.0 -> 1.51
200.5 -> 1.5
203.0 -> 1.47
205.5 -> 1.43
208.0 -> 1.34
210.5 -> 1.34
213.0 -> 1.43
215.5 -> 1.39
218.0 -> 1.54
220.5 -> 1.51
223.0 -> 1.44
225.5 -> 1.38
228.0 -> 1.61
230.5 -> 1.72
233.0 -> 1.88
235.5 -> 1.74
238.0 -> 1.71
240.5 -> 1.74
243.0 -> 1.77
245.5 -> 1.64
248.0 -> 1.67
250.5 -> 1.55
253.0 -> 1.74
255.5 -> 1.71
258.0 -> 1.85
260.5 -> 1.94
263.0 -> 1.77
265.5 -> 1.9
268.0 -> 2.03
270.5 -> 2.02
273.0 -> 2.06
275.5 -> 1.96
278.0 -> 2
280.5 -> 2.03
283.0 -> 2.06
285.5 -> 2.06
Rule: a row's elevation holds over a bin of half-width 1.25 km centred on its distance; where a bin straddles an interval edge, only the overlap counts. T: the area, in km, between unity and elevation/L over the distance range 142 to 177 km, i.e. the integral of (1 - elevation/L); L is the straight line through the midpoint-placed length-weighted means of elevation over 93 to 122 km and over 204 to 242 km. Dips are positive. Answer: 7.01 km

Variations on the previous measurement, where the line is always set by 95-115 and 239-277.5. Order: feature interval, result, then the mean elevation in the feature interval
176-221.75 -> 6.2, 1.57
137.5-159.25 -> 8.5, 1.1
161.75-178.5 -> 1.1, 1.69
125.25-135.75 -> 0.3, 1.75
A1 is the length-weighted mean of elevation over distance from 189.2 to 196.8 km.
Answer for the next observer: 1.65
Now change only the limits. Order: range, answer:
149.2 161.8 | 1.13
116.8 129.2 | 1.81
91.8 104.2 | 1.77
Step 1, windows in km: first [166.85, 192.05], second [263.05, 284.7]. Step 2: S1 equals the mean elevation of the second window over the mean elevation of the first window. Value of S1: 1.15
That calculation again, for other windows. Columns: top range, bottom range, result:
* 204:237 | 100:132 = 0.85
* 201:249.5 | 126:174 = 1.11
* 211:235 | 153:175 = 1.04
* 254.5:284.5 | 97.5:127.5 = 1.09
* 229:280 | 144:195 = 1.23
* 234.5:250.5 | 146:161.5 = 1.58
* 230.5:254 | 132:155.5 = 1.41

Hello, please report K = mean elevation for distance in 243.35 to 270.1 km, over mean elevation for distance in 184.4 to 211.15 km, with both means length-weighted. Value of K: 1.2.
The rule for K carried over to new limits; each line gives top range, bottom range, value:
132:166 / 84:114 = 0.73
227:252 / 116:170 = 1.17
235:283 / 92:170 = 1.18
